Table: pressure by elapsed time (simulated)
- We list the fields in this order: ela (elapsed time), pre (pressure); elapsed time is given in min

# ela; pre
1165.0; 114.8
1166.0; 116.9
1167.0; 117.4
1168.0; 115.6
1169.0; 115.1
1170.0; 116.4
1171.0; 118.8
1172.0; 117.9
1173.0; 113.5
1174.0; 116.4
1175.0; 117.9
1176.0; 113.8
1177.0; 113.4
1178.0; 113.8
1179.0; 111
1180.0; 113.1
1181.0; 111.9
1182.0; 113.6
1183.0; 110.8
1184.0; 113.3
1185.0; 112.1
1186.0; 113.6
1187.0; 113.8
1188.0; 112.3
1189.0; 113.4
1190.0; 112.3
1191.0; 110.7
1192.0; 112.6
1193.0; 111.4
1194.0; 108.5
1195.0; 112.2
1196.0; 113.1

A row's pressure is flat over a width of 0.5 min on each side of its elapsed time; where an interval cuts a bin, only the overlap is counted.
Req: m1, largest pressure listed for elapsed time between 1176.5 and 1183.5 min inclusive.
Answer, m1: 113.8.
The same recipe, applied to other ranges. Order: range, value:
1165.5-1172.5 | 118.8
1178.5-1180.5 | 113.1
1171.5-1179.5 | 117.9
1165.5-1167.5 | 117.4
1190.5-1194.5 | 112.6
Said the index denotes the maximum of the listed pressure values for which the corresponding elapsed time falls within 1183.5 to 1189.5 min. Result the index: 113.8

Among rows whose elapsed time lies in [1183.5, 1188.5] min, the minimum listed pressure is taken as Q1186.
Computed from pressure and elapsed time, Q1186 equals 112.1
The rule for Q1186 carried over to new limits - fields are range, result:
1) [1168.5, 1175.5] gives 113.5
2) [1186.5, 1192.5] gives 110.7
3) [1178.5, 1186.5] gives 110.8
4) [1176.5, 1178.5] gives 113.4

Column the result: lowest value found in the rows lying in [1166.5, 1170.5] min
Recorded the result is 115.1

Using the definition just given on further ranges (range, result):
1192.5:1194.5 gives 108.5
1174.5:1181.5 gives 111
